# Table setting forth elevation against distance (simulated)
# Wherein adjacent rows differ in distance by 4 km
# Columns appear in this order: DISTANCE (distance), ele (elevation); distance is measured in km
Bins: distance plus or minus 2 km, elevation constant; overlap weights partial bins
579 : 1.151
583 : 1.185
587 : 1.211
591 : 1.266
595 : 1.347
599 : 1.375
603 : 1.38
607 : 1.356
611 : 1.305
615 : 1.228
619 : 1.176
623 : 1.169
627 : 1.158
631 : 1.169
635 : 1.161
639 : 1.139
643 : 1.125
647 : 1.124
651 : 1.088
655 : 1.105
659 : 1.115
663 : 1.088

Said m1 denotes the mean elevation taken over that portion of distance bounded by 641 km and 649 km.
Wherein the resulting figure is 1.12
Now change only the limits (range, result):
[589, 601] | 1.33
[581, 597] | 1.25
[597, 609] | 1.37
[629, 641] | 1.16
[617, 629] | 1.17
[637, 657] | 1.12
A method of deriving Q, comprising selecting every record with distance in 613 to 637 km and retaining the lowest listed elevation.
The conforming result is 1.158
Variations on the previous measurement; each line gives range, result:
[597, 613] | 1.305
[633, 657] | 1.088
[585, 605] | 1.211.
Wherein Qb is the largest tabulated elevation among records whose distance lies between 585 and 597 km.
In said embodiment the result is 1.347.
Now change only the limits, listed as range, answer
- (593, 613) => 1.38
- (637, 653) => 1.139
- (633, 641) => 1.161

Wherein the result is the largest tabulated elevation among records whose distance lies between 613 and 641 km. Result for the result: 1.228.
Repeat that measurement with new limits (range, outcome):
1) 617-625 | 1.176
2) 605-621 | 1.356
